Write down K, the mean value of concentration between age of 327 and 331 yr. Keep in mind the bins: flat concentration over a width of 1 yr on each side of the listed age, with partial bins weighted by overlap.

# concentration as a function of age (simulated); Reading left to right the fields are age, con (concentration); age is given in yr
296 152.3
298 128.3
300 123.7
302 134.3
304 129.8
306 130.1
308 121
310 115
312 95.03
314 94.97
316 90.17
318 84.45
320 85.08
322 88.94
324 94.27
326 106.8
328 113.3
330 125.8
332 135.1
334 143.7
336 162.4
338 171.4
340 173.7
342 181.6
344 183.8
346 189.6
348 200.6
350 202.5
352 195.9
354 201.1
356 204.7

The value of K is 120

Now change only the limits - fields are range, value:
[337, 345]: 178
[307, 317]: 103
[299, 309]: 128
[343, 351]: 194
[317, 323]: 86.2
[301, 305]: 132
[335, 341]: 169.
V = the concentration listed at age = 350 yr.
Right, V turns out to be 202.5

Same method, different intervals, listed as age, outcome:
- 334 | 143.7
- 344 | 183.8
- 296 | 152.3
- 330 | 125.8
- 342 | 181.6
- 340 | 173.7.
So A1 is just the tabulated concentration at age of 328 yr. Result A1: 113.3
